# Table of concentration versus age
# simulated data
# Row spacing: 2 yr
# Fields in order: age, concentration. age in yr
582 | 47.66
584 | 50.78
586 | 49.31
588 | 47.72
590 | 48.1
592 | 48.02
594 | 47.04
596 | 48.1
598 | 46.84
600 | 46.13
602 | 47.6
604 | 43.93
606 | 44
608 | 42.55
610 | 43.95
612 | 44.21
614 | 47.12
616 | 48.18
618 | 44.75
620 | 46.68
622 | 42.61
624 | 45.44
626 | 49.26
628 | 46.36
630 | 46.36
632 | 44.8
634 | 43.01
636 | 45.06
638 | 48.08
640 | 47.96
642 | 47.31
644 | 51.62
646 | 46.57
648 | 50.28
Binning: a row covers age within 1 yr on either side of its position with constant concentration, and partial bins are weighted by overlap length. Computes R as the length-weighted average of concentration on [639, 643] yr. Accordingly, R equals 47.6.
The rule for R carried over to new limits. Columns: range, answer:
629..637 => 44.8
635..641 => 47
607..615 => 44.5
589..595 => 47.7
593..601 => 47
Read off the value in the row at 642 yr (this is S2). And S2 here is 47.31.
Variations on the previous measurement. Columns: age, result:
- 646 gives 46.57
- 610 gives 43.95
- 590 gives 48.1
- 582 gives 47.66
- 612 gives 44.21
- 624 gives 45.44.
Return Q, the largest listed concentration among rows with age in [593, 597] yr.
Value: 48.1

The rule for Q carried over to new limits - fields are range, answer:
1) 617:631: 49.26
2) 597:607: 47.6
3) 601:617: 48.18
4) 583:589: 50.78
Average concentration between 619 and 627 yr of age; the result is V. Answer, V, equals 46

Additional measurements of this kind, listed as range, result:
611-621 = 46.2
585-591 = 48.4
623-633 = 46.4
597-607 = 45.7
